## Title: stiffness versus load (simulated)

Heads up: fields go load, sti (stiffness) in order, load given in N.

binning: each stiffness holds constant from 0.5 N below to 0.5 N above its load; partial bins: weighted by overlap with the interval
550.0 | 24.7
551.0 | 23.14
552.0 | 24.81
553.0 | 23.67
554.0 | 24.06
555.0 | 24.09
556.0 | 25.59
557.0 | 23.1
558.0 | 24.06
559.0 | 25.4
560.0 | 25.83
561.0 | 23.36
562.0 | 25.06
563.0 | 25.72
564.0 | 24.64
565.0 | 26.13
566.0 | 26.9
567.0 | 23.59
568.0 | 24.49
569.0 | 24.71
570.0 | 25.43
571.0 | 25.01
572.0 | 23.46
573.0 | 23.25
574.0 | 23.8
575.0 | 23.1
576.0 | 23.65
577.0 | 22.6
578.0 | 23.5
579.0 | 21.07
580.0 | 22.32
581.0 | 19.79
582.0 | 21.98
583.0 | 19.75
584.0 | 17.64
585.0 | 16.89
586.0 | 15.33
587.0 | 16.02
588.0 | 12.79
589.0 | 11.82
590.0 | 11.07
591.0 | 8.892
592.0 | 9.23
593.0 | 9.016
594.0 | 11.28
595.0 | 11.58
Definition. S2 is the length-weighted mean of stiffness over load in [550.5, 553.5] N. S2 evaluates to 23.9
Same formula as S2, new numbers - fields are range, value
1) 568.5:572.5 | 24.7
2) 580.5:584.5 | 19.8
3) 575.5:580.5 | 22.6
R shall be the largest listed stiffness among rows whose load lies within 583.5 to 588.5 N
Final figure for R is 17.64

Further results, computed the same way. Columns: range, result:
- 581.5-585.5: 21.98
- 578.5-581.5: 22.32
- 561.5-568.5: 26.9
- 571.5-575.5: 23.8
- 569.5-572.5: 25.43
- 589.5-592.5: 11.07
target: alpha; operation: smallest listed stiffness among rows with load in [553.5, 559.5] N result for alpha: 23.1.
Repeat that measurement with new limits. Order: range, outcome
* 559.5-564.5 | 23.36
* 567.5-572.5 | 23.46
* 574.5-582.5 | 19.79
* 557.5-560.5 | 24.06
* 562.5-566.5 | 24.64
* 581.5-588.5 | 12.79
